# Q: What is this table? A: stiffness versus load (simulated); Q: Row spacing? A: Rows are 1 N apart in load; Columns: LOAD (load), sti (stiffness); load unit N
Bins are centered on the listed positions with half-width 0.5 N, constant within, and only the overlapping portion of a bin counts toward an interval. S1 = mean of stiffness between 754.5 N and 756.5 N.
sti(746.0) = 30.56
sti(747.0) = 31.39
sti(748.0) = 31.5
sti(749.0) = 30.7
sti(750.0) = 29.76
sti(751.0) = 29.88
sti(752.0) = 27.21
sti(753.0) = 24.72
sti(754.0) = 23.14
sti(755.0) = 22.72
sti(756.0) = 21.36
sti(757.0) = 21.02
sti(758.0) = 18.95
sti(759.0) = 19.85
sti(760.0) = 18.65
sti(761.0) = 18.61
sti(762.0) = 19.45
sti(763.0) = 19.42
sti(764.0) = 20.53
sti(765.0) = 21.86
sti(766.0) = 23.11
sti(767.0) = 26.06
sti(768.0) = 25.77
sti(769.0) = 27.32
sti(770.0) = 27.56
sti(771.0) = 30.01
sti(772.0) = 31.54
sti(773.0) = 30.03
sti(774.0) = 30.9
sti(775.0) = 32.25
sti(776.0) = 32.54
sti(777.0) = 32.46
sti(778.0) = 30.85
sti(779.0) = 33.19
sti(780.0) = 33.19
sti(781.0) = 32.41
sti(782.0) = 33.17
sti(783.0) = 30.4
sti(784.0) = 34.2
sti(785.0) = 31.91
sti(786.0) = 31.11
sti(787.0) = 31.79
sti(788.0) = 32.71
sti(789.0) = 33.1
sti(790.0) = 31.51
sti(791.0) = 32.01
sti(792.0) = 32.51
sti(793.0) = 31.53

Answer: 22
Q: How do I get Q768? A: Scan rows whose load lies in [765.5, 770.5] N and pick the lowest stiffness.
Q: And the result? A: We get 23.11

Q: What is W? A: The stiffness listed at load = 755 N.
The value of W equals 22.72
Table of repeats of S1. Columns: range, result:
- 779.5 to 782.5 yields 32.9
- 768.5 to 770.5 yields 27.4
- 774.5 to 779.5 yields 32.3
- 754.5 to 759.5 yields 20.8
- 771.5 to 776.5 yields 31.5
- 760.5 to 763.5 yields 19.2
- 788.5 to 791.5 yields 32.2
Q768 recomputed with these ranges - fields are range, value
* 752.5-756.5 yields 21.36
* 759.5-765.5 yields 18.61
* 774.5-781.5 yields 30.85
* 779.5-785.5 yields 30.4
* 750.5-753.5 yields 24.72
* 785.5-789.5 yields 31.11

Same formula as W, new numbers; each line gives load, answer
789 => 33.1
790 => 31.51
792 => 32.51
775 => 32.25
